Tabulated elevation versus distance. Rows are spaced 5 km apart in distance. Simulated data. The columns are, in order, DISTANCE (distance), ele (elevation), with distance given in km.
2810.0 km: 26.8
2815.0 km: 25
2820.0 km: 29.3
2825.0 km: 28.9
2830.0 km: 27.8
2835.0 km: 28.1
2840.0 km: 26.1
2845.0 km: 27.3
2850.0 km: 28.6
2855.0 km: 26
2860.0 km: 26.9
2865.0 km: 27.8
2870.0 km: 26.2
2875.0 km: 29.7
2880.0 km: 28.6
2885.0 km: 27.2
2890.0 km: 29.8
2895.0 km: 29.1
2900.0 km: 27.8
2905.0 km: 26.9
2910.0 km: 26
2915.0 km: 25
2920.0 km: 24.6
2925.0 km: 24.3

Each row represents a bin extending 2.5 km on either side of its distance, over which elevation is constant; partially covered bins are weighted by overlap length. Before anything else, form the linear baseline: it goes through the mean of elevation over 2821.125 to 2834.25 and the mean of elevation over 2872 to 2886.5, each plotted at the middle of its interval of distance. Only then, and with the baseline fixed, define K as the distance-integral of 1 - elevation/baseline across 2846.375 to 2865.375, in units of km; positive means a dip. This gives 0.8 km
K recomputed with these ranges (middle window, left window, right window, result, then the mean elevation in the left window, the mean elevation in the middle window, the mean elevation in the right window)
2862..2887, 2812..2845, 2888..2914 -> -0.2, 27.5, 27.9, 27.7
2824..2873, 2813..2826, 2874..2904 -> 1.2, 27.7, 27.3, 28.6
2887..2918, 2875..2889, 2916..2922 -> -1.2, 28.4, 27.4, 24.7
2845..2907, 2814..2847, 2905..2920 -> -3.3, 27.6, 27.9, 25.6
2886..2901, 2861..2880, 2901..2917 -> -1.1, 27.9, 28.8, 26.2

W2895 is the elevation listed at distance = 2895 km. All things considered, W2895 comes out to 29.1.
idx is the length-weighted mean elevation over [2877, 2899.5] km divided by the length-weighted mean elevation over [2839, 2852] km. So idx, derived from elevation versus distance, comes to 1.04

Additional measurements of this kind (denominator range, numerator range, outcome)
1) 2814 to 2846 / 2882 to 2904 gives 1.03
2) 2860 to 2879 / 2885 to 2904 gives 1.02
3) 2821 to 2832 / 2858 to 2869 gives 0.95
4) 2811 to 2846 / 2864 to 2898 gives 1.03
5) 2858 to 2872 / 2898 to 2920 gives 0.97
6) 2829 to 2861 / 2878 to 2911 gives 1.03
